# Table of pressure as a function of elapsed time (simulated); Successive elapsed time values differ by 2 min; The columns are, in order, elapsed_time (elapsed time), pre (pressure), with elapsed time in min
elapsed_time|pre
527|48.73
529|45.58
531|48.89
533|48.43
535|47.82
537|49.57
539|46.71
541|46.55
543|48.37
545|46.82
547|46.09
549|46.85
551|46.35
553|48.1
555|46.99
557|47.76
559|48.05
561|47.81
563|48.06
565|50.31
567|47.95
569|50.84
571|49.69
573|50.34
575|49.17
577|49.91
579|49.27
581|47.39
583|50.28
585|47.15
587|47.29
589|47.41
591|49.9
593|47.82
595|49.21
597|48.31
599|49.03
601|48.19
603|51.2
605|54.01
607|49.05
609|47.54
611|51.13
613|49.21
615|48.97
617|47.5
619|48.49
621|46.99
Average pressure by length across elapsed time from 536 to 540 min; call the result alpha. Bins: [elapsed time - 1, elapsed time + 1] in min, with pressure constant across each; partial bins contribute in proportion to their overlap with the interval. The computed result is 48.1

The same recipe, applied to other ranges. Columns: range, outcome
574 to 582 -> 48.9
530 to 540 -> 48.3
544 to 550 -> 46.6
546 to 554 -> 46.8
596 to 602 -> 48.5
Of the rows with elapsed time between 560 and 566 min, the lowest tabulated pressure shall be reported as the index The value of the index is 47.81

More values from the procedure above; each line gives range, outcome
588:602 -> 47.41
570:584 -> 47.39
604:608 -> 49.05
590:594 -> 47.82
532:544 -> 46.55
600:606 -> 48.19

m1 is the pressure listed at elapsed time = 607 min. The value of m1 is 49.05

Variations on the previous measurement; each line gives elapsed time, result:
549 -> 46.85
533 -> 48.43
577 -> 49.91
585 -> 47.15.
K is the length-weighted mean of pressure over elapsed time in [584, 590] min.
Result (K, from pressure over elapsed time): 47.3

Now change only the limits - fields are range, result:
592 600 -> 48.6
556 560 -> 47.9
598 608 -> 50.3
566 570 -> 49.4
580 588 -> 48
